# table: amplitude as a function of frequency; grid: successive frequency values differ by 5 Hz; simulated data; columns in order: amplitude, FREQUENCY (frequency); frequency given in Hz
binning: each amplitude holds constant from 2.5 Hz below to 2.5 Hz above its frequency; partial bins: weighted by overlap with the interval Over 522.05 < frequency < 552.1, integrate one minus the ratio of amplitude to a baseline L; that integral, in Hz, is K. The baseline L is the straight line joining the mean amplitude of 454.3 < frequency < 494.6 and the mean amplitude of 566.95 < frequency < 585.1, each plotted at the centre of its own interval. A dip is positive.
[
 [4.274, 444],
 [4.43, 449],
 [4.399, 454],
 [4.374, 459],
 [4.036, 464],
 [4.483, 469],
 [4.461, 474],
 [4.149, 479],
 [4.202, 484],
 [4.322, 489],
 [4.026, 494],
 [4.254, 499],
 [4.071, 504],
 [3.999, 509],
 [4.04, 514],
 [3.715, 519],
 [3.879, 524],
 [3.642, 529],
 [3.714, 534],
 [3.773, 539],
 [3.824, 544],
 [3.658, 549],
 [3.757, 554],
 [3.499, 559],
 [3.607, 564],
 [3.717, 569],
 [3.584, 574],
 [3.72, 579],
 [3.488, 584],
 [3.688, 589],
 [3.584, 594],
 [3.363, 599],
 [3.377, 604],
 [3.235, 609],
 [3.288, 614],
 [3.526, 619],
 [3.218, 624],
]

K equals 1.04 Hz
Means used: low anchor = 4.28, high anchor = 3.64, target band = 3.75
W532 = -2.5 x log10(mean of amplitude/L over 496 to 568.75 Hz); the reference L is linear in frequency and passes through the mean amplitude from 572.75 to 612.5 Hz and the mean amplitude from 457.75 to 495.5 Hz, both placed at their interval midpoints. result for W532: 0.02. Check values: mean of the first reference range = 4.26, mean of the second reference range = 3.5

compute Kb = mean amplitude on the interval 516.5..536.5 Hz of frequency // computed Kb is 3.74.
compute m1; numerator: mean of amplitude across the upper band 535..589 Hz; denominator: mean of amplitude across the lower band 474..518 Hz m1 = 0.89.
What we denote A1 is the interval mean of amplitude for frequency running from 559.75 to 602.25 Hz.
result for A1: 3.59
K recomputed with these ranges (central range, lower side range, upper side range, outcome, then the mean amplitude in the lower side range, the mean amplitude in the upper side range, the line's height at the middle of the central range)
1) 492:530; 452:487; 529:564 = 0.1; 4.3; 3.69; 3.97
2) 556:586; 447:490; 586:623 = 0.3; 4.32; 3.43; 3.65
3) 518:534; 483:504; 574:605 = 0.9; 4.19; 3.55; 3.97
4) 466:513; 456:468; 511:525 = -1.6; 4.25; 3.88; 4.07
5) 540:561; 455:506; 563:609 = 0.5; 4.24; 3.55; 3.78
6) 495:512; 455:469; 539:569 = -0.4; 4.28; 3.68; 4.01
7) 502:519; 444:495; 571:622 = 0.2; 4.3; 3.48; 4.03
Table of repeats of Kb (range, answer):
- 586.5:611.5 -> 3.45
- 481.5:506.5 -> 4.17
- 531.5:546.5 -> 3.77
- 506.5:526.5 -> 3.91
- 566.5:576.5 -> 3.65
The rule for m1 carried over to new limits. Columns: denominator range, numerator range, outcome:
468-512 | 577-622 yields 0.82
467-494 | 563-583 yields 0.85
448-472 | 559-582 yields 0.84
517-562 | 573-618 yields 0.94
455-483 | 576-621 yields 0.81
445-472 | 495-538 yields 0.90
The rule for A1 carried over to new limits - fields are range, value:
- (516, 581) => 3.7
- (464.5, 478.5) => 4.36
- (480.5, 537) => 3.99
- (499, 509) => 4.1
